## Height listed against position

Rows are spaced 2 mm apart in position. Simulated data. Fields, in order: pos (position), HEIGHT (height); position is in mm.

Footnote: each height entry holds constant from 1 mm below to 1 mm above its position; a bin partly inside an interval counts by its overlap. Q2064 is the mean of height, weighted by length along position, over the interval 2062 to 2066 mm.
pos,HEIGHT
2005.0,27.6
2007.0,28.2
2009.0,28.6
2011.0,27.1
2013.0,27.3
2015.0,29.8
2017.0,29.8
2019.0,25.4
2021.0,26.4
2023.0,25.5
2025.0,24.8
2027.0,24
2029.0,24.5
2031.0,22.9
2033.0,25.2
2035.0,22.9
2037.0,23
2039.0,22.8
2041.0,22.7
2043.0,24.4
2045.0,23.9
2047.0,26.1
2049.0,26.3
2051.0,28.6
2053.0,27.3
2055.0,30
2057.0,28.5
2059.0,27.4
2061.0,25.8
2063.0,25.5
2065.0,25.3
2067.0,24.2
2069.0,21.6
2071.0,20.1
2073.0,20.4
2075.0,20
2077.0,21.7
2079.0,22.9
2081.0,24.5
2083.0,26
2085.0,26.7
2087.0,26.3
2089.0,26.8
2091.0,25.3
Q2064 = 25.4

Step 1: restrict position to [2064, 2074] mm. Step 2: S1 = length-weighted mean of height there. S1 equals 22.3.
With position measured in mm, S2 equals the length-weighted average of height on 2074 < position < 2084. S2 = 23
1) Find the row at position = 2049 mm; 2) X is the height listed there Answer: 26.3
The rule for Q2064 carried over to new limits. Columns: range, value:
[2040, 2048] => 24.3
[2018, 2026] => 25.5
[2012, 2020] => 28.1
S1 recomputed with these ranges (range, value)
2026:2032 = 23.8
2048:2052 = 27.5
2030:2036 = 23.7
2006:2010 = 28.4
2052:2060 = 28.3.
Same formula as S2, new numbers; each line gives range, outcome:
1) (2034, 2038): 22.9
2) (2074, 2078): 20.9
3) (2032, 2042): 23.3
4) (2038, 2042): 22.8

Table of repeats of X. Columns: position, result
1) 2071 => 20.1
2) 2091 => 25.3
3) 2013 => 27.3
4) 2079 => 22.9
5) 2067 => 24.2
